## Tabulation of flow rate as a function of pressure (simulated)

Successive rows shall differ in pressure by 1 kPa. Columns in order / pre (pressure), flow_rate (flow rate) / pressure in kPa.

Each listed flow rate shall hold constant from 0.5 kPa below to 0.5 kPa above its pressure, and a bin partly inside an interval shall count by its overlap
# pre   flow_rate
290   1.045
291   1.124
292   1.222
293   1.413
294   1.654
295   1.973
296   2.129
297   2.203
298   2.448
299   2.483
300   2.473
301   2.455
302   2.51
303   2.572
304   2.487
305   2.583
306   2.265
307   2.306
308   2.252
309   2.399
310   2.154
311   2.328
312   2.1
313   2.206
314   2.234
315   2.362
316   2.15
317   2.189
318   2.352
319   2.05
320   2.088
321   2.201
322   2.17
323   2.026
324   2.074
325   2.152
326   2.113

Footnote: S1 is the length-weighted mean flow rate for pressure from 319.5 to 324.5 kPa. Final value 2.11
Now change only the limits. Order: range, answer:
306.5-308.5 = 2.28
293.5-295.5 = 1.81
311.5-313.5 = 2.15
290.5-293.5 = 1.25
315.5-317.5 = 2.17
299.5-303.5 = 2.5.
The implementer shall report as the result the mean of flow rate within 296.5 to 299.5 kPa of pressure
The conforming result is 2.38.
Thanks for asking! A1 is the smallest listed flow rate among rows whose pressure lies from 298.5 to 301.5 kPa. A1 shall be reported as 2.455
